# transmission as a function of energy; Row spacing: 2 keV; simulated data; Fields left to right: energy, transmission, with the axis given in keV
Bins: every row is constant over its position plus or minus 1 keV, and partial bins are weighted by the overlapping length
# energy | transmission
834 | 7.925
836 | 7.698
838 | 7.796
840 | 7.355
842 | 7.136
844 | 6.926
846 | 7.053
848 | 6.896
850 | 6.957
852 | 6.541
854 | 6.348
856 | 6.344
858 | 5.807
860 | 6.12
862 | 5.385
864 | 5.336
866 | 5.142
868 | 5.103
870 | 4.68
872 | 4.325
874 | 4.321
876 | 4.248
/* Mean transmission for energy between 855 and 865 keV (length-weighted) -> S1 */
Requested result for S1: 5.8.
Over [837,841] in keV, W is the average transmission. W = 7.58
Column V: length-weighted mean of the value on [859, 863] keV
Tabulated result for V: 5.75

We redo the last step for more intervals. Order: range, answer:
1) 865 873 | 4.81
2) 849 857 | 6.55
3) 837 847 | 7.25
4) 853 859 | 6.17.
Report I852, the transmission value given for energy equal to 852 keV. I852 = 6.541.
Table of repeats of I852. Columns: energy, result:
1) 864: 5.336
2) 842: 7.136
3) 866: 5.142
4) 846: 7.053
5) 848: 6.896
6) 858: 5.807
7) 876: 4.248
